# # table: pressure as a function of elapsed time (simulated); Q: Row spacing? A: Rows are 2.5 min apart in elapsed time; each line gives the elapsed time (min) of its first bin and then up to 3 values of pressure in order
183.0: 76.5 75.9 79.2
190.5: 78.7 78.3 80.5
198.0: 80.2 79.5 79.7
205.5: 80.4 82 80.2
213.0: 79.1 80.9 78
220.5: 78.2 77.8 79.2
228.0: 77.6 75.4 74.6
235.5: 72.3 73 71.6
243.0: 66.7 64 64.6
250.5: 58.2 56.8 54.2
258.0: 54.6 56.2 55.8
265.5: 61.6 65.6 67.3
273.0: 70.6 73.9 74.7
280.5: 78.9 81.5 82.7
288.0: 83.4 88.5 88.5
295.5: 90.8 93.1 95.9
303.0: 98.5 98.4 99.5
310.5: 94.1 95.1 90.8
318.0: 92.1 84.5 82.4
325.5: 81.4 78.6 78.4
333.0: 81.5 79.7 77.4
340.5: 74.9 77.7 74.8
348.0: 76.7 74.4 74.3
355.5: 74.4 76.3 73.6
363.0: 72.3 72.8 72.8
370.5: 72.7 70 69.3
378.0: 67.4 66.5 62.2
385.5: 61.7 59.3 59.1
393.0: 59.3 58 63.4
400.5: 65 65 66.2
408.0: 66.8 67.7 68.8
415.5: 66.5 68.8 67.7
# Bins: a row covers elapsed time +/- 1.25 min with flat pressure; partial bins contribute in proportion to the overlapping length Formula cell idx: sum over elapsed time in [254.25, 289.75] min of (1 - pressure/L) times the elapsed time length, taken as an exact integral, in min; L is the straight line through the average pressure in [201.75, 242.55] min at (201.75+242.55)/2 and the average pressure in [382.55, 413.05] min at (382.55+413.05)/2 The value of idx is 2.0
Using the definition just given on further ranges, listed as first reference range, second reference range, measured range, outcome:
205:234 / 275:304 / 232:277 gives 9.70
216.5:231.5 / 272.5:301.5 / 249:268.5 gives 5.64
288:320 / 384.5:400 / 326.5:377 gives 0.06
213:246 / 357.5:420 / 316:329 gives -2.61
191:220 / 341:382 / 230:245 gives 1.28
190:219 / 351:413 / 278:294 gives -1.94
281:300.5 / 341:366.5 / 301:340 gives -2.85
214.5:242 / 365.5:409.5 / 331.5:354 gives -2.83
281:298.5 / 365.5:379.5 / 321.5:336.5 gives -0.30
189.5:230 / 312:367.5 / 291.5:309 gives -3.45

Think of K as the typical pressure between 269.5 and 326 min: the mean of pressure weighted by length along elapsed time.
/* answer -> 86.5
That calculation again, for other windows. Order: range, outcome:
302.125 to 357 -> 83.5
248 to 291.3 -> 68.2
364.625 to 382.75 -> 69.7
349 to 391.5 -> 69.5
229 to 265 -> 64.2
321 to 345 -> 79.1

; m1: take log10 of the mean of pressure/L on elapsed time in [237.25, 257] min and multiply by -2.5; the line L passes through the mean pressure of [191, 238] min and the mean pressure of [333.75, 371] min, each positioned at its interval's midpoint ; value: 0.22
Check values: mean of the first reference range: 78.4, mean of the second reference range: 75.1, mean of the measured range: 63.3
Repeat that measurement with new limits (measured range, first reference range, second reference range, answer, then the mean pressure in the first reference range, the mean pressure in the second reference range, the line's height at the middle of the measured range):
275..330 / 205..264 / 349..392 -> -0.25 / 70.4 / 69.3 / 69.9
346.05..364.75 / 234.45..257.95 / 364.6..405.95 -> -0.15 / 64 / 65.3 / 65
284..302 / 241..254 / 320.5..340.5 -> -0.23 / 62.7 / 79.9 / 72.1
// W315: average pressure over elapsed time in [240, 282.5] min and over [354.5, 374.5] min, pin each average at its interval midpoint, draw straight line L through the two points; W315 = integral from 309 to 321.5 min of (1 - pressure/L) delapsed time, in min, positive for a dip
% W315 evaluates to -4.1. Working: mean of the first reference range 64.6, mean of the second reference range 73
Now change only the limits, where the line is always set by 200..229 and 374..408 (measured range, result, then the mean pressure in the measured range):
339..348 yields -1.1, 76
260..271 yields 2.0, 61.2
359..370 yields -1.2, 72.9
